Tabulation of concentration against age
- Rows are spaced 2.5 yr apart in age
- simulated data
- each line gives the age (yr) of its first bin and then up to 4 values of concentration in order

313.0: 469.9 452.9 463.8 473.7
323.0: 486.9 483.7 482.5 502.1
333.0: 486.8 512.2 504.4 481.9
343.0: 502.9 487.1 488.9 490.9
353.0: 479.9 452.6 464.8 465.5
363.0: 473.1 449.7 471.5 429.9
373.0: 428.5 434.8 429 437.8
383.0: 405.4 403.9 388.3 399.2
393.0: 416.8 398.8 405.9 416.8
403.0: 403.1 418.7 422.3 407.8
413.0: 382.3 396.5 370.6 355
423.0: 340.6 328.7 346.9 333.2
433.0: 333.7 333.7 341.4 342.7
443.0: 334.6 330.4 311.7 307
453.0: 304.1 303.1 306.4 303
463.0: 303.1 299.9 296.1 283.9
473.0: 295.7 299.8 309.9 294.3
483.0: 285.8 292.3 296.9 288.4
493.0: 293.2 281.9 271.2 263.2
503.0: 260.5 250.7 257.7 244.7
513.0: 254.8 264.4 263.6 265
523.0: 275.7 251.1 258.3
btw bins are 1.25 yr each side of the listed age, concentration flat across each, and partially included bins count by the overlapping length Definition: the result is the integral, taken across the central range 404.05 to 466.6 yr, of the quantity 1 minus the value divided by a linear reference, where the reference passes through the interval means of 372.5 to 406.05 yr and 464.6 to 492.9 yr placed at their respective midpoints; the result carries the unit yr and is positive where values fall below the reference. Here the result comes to 1.8 yr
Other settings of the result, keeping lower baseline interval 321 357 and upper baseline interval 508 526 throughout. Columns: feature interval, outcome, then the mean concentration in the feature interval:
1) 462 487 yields 1.46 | 296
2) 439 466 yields 2.28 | 314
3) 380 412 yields 0.47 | 409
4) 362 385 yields 0.30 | 438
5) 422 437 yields 1.45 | 336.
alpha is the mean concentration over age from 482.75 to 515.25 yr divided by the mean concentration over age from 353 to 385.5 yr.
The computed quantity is 0.61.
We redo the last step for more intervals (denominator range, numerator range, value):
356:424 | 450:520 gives 0.68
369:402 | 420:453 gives 0.80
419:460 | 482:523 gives 0.83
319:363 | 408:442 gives 0.74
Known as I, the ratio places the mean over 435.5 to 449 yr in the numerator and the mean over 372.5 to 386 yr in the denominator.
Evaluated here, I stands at 0.78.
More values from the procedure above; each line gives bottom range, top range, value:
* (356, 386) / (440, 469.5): 0.70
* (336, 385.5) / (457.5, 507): 0.63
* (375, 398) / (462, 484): 0.72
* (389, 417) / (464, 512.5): 0.70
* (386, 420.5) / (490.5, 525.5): 0.66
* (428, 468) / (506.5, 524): 0.82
